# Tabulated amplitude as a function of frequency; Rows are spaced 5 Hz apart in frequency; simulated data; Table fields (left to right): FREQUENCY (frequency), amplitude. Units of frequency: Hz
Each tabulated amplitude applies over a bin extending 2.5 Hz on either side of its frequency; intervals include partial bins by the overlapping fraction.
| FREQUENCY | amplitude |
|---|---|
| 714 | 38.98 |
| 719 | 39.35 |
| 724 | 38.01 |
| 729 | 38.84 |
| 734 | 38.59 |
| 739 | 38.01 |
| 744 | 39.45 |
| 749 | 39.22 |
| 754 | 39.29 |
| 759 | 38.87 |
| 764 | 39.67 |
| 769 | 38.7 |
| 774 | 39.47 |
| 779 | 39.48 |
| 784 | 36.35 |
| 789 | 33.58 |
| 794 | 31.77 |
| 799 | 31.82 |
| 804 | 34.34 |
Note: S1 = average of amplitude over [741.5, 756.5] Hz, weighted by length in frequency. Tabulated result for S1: 39.3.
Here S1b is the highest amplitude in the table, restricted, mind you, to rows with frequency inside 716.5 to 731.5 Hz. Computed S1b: 39.35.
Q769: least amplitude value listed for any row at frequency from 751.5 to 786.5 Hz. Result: 36.35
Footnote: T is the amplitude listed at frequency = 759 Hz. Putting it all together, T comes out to 38.87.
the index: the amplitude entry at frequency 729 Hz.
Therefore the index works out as 38.84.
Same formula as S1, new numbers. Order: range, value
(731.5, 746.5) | 38.7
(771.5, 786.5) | 38.4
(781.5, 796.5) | 33.9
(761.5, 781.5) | 39.3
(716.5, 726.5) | 38.7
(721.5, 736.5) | 38.5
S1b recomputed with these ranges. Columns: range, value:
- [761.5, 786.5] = 39.67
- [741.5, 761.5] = 39.45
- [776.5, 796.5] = 39.48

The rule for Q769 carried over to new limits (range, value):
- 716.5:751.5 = 38.01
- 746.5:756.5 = 39.22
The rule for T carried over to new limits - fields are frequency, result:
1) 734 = 38.59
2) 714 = 38.98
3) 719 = 39.35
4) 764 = 39.67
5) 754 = 39.29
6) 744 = 39.45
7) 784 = 36.35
